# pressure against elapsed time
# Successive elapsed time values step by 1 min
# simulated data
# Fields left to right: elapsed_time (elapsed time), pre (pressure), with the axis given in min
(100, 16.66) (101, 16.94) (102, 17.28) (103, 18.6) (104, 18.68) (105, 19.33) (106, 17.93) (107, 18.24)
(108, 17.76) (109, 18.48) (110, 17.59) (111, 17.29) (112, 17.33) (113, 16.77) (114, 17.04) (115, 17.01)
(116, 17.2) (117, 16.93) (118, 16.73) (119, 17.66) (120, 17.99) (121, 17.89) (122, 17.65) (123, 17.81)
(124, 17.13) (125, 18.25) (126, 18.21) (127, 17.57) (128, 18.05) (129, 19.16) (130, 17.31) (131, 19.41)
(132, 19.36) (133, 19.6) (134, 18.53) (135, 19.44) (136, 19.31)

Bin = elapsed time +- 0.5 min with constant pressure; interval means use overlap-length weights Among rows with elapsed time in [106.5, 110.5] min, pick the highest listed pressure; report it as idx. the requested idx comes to 18.48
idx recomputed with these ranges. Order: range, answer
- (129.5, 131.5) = 19.41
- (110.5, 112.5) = 17.33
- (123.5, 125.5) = 18.25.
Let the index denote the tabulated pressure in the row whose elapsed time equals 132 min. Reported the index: 19.36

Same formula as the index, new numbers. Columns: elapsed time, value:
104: 18.68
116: 17.2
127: 17.57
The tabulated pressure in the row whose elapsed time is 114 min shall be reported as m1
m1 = 17.04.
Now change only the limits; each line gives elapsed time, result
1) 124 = 17.13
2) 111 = 17.29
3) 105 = 19.33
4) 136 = 19.31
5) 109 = 18.48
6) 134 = 18.53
